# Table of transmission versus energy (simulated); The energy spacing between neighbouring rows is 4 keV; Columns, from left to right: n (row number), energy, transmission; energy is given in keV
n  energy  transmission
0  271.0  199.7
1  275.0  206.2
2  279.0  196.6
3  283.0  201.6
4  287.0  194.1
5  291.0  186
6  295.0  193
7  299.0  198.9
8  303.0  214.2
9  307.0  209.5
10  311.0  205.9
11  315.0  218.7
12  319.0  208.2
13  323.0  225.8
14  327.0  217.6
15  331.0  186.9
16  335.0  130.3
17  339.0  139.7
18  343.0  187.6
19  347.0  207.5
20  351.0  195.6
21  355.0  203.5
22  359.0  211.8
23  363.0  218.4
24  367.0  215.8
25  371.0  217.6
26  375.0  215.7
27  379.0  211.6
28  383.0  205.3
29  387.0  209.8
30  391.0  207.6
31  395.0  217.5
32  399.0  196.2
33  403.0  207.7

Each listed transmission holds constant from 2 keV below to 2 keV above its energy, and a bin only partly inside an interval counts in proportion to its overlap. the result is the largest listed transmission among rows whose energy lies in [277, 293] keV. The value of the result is 201.6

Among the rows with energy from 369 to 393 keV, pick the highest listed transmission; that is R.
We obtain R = 217.6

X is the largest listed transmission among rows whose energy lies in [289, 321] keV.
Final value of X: 218.7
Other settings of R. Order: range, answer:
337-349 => 207.5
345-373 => 218.4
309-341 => 225.8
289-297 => 193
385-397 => 217.5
